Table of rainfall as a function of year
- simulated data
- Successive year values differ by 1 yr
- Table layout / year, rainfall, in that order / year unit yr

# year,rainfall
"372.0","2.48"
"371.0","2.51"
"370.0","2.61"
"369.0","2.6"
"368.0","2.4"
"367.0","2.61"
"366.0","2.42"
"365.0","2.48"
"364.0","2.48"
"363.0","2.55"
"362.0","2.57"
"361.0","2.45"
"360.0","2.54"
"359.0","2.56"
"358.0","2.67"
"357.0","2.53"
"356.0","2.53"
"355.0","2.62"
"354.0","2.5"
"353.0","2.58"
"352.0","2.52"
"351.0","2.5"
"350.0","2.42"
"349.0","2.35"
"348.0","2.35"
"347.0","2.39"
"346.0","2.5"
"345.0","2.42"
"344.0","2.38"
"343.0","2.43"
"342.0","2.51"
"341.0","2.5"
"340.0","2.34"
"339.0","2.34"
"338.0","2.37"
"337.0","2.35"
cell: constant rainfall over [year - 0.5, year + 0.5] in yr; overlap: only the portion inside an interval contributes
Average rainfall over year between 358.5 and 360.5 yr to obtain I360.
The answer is 2.55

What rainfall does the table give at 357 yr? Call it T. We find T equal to 2.53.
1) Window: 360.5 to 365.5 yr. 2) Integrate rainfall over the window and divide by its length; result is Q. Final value 2.51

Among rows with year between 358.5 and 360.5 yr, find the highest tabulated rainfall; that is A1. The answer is 2.56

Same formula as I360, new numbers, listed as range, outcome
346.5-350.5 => 2.38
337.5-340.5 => 2.35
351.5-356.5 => 2.55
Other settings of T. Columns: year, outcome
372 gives 2.48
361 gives 2.45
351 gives 2.5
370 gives 2.61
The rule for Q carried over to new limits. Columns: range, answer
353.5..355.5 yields 2.56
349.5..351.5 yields 2.46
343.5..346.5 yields 2.43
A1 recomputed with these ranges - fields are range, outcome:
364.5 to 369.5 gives 2.61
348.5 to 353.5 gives 2.58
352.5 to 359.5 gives 2.67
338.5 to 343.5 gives 2.51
